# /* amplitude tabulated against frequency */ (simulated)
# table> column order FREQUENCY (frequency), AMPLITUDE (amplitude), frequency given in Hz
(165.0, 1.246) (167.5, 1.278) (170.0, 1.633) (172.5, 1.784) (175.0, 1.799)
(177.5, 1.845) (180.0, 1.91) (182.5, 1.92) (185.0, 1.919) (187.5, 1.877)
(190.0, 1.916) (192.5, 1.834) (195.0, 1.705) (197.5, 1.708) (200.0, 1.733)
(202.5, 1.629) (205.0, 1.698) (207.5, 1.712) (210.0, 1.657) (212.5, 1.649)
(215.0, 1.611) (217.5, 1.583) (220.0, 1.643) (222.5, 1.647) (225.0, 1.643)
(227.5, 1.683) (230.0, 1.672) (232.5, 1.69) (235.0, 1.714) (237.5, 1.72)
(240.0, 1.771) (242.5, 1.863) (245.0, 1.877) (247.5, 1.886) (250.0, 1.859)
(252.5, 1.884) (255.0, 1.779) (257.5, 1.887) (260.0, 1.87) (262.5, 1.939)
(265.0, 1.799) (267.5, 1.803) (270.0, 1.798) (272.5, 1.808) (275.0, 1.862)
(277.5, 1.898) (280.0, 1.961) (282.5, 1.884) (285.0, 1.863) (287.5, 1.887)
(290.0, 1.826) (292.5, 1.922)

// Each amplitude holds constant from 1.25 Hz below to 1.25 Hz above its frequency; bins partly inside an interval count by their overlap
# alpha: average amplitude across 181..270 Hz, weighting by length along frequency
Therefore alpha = 1.77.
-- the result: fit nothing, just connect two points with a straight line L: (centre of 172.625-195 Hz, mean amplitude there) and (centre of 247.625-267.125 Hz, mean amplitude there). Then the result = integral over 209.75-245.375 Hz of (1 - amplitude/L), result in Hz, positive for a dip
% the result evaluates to 3.2 Hz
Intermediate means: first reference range 1.86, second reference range 1.86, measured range 1.69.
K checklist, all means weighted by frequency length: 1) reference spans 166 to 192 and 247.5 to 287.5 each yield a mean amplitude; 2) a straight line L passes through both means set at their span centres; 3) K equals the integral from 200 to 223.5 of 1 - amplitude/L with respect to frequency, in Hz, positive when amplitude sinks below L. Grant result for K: 2.1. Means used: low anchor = 1.78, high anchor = 1.86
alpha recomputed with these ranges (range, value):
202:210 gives 1.68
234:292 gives 1.85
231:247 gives 1.78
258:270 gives 1.85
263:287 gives 1.86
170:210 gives 1.79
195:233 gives 1.66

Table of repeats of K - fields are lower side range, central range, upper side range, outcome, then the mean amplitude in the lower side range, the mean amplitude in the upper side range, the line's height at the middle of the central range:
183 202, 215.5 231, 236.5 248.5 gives 1.5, 1.81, 1.82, 1.82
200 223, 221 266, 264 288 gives -0.8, 1.65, 1.86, 1.75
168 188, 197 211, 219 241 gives 0.5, 1.81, 1.69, 1.75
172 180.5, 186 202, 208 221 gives -0.5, 1.83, 1.63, 1.74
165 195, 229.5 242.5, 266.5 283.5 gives 0.6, 1.77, 1.86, 1.82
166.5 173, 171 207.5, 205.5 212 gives -4.2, 1.55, 1.68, 1.62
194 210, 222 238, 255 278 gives 0.7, 1.69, 1.85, 1.76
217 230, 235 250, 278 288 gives -0.8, 1.65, 1.9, 1.73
